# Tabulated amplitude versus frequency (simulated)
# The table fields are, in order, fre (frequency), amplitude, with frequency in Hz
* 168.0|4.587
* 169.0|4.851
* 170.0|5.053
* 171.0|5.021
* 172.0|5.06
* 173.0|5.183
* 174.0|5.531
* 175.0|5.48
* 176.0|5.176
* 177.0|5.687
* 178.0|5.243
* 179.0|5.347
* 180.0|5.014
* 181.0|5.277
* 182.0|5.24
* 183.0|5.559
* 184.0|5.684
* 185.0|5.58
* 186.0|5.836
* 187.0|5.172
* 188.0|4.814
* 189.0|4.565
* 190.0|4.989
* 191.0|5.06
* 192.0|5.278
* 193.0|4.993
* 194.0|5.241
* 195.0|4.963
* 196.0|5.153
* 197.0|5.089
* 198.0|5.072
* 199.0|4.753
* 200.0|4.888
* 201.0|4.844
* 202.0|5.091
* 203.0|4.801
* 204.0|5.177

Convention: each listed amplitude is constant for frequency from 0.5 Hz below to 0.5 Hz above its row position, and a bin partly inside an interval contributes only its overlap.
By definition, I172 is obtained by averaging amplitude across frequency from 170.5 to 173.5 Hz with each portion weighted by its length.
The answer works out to 5.09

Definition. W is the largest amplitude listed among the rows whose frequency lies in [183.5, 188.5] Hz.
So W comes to 5.836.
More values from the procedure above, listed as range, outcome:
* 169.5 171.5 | 5.053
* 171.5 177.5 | 5.687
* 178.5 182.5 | 5.347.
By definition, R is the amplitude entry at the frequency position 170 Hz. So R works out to 5.053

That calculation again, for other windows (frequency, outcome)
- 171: 5.021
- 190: 4.989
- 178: 5.243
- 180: 5.014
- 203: 4.801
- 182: 5.24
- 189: 4.565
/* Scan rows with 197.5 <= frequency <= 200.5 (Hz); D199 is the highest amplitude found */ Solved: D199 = 5.072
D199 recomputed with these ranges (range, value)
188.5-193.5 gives 5.278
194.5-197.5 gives 5.153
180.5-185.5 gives 5.684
